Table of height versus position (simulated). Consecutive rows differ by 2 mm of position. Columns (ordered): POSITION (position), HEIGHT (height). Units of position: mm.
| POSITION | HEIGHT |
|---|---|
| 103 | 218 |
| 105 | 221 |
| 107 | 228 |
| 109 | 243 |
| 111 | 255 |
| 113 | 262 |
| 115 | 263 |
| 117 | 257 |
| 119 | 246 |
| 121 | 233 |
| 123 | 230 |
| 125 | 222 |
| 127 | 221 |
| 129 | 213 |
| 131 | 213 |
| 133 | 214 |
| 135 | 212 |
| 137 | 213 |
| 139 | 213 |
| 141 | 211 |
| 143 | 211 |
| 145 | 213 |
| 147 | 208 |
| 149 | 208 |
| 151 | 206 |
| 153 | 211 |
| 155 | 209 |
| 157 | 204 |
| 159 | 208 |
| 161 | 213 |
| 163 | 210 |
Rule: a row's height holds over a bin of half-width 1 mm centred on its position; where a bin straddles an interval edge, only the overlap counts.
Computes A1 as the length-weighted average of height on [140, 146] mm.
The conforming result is 212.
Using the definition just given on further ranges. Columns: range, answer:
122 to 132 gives 220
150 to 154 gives 208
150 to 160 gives 208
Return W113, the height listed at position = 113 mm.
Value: 262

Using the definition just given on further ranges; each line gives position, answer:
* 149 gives 208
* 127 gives 221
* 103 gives 218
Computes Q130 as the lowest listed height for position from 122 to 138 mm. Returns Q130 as 212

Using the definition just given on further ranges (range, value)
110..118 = 255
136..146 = 211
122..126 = 222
